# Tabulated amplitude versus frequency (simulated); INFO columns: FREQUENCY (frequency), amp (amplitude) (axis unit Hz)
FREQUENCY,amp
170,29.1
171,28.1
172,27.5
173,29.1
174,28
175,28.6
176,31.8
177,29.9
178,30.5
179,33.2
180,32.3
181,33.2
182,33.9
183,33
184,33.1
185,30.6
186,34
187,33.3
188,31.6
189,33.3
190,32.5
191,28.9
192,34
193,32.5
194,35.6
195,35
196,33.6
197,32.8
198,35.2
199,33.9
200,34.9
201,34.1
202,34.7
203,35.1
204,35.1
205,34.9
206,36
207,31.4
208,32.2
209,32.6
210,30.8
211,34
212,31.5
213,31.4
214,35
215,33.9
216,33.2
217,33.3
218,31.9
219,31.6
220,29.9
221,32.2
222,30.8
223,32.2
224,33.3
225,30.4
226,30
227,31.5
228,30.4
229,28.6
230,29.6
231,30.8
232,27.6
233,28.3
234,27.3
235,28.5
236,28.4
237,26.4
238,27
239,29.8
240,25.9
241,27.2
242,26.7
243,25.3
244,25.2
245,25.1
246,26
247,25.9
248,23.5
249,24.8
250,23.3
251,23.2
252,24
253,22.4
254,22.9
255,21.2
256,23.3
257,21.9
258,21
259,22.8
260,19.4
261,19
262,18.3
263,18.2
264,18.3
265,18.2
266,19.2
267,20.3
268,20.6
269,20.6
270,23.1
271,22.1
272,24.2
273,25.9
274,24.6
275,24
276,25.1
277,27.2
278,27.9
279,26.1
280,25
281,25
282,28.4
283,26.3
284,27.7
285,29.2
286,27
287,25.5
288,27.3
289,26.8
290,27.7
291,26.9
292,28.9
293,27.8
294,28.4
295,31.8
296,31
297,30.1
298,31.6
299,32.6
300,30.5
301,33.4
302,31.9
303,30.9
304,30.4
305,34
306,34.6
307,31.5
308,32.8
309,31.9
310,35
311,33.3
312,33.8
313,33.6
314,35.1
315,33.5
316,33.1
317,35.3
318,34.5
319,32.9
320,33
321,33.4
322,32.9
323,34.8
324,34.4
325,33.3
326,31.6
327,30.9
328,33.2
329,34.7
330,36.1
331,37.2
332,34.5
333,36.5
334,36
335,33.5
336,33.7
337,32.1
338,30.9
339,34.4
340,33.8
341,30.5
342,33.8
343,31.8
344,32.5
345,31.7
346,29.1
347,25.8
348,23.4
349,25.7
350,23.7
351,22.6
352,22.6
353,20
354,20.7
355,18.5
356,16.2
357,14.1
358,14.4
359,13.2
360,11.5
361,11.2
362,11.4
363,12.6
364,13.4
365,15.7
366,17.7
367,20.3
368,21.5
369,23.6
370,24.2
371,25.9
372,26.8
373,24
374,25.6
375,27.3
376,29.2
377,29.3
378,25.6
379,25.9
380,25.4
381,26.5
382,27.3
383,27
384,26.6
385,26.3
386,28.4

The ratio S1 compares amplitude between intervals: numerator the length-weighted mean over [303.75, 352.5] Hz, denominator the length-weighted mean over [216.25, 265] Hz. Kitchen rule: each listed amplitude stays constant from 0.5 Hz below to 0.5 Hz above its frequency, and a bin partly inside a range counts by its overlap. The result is 1.23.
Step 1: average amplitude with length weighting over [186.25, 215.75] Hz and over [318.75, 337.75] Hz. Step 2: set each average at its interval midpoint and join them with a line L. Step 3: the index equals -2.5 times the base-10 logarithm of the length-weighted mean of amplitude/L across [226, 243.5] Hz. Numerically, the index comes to 0.19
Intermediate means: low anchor 33.4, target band 28.2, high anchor 33.9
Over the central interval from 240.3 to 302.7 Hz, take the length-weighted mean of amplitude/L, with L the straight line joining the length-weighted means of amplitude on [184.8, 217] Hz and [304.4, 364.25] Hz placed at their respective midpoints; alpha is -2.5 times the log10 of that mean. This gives 0.22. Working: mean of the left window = 33.4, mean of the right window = 28.8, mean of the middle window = 25.2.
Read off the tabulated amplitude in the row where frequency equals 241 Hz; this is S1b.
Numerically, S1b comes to 27.2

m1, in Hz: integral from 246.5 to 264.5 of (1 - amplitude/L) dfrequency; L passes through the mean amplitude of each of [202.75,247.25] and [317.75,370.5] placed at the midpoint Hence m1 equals 4.6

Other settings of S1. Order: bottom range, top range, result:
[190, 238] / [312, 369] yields 0.86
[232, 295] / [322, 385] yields 1.06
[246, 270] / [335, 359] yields 1.21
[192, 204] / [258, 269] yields 0.57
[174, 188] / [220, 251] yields 0.88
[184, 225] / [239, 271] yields 0.68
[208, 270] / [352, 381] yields 0.76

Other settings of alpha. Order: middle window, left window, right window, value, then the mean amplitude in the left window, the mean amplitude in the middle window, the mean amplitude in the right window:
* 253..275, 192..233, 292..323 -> 0.460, 32.6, 21.3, 32.5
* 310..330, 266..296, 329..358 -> -0.219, 25.9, 33.6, 28.5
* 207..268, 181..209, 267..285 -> 0.088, 33.5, 26.9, 24.9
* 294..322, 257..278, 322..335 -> -0.092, 21.8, 32.7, 34.3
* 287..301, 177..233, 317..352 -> 0.098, 32.5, 29.3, 31.9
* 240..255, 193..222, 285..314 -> 0.294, 33.4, 24.6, 30.8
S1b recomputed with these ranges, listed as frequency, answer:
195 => 35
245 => 25.1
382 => 27.3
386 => 28.4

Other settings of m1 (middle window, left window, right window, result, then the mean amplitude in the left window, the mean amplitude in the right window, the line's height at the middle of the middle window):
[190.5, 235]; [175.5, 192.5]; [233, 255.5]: -4.92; 32.3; 25.5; 29.1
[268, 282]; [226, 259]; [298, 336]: 2.22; 26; 33.5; 29.3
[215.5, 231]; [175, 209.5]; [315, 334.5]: 0.98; 33.1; 34.1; 33.4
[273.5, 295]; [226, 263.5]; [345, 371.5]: -3.46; 25.2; 19.4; 23.2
